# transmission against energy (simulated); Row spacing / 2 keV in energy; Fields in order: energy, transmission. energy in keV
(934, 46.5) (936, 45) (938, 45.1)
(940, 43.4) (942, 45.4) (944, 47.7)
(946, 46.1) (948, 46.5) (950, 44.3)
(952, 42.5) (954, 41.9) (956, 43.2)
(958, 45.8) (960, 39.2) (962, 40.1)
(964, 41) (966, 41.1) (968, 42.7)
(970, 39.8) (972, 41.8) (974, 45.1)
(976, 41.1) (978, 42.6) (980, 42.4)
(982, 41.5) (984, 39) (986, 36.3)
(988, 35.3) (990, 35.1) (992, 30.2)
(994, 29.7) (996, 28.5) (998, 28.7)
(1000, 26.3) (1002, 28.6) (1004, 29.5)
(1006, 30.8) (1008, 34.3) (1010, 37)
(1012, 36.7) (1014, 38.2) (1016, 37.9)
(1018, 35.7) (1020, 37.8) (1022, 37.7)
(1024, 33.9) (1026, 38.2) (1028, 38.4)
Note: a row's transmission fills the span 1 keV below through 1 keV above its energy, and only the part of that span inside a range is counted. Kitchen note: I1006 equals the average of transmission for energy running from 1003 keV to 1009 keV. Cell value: 31.5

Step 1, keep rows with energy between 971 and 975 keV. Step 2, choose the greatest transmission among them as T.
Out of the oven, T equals 45.1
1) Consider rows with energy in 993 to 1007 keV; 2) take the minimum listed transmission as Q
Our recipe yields 26.3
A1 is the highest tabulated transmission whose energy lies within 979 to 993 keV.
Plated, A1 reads 42.4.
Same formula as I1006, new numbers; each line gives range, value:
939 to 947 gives 45.6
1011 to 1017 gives 37.6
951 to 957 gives 42.5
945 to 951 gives 45.6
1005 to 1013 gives 34.7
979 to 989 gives 38.9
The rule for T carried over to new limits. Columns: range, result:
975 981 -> 42.6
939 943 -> 45.4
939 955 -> 47.7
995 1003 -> 28.7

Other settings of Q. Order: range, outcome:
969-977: 39.8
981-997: 28.5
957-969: 39.2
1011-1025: 33.9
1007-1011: 34.3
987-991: 35.1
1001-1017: 28.6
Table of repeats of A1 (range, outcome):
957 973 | 45.8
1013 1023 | 38.2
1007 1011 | 37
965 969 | 42.7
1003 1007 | 30.8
